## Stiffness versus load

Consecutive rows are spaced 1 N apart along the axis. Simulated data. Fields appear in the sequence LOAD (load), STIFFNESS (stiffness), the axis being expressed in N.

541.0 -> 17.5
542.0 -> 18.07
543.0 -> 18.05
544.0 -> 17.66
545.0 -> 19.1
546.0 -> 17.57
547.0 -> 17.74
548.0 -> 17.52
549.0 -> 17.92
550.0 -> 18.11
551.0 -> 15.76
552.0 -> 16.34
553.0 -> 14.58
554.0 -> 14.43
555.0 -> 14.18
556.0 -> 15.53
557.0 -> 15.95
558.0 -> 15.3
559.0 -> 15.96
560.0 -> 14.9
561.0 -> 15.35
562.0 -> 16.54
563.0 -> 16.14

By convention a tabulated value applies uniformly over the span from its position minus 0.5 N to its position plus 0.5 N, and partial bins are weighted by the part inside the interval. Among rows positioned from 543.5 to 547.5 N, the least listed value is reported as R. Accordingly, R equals 17.57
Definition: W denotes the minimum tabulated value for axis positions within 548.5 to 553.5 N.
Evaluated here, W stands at 14.58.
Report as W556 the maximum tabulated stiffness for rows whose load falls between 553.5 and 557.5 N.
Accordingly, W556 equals 15.95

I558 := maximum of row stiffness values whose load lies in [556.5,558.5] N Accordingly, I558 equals 15.95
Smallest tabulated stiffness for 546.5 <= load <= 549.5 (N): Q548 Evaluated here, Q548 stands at 17.52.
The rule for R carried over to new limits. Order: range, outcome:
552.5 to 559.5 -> 14.18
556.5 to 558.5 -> 15.3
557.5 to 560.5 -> 14.9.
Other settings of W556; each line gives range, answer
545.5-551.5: 18.11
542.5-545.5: 19.1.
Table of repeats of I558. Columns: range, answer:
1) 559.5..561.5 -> 15.35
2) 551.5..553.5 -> 16.34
